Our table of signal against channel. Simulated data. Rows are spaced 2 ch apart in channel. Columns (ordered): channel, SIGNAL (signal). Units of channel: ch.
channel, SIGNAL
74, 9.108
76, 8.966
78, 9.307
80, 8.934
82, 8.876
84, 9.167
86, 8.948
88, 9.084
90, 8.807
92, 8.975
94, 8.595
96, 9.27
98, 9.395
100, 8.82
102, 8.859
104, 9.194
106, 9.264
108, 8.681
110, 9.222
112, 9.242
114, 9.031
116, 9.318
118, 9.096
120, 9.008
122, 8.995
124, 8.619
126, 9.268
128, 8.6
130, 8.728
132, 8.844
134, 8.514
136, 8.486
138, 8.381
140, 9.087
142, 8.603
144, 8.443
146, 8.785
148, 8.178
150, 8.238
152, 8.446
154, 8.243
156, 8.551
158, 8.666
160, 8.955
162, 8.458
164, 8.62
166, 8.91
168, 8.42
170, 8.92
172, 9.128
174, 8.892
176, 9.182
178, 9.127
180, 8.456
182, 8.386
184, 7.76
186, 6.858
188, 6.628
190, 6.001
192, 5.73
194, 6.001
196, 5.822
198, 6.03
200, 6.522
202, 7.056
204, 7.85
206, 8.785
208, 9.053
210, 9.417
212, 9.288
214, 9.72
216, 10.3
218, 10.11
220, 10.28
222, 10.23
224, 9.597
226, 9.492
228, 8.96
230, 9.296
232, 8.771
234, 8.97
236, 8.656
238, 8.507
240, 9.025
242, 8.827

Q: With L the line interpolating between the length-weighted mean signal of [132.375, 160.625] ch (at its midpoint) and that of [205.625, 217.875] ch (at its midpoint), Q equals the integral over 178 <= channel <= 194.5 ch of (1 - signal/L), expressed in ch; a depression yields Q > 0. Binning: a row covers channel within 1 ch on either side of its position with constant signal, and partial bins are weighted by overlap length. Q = 3.59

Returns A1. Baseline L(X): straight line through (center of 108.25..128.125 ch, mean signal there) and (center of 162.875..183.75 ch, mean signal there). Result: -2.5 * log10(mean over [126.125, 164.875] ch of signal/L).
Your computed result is 0.04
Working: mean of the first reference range 9.05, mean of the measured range 8.59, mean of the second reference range 8.76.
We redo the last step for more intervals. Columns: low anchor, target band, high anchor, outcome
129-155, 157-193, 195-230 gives 0.06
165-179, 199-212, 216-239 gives 0.13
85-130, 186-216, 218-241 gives 0.23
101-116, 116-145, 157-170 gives 0.02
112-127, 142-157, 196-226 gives 0.07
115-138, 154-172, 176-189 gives -0.05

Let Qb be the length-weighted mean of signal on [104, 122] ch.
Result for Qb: 9.11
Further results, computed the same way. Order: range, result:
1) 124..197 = 8.24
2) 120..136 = 8.79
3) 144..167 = 8.55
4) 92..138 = 8.94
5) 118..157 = 8.64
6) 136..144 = 8.63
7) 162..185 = 8.7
